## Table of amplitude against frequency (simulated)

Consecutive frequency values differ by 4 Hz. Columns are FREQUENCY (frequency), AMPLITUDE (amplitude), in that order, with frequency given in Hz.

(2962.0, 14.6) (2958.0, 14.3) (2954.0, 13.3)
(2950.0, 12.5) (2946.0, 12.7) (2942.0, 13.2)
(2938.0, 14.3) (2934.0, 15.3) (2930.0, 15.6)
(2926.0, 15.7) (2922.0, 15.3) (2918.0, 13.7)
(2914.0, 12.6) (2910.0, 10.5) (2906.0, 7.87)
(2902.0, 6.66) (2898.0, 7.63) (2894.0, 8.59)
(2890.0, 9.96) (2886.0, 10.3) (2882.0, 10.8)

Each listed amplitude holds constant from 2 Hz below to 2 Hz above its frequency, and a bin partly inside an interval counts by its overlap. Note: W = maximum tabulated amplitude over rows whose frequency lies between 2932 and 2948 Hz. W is 15.3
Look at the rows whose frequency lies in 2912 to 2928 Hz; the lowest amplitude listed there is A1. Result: 12.6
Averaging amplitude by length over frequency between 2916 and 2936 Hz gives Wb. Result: 15.1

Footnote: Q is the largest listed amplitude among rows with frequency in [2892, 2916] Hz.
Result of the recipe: 12.6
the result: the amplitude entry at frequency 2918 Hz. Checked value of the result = 13.7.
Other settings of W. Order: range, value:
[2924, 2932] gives 15.7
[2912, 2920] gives 13.7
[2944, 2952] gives 12.7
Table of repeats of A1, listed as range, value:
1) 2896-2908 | 6.66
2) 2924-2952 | 12.5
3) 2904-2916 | 7.87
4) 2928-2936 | 15.3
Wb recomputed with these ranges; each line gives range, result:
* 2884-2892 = 10.1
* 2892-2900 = 8.11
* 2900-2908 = 7.27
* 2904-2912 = 9.19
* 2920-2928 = 15.5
